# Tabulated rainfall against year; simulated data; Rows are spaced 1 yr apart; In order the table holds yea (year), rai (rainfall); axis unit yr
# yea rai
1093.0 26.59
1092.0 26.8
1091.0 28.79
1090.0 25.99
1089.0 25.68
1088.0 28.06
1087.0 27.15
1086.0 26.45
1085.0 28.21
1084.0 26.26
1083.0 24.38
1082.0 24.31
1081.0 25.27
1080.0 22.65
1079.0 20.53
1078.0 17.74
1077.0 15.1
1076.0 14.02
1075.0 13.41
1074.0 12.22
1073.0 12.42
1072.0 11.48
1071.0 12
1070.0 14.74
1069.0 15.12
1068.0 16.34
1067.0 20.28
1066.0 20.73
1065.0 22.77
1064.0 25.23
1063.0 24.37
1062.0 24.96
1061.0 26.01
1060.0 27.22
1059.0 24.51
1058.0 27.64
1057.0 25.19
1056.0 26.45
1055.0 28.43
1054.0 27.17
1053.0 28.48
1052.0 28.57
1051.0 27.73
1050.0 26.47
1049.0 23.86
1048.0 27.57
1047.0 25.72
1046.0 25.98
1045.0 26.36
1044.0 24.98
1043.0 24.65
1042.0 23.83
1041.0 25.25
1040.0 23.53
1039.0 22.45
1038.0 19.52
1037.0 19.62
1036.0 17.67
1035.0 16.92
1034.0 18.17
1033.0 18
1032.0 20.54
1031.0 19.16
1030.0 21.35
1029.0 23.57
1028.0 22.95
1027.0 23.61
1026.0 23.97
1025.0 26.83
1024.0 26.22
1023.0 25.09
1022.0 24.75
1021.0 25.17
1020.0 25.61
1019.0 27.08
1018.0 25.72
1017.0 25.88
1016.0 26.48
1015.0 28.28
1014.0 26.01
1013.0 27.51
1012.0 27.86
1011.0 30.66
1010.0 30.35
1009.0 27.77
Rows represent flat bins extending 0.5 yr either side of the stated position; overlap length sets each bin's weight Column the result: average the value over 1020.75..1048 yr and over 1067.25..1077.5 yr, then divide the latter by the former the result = 0.6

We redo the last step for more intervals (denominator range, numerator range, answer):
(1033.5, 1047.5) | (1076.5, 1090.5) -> 1.07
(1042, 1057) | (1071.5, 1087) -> 0.75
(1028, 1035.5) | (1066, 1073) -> 0.77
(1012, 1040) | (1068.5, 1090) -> 0.86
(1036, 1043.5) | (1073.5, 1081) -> 0.77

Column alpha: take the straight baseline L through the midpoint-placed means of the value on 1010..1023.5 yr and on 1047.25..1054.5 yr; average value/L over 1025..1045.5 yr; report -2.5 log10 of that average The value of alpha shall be 0.223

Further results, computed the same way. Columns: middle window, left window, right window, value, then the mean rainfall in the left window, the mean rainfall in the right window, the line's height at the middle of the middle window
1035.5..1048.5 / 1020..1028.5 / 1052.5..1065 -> 0.09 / 24.9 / 26.2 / 25.5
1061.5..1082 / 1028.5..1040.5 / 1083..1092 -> 0.33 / 20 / 26.9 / 24.9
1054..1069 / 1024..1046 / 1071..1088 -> -0.15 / 22.2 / 20.1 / 21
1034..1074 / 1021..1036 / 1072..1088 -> -0.06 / 22.2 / 20.6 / 21.4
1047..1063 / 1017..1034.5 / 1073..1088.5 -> -0.19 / 23.5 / 21.4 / 22.4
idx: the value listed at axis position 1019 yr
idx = 27.08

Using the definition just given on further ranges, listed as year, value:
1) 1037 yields 19.62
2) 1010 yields 30.35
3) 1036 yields 17.67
